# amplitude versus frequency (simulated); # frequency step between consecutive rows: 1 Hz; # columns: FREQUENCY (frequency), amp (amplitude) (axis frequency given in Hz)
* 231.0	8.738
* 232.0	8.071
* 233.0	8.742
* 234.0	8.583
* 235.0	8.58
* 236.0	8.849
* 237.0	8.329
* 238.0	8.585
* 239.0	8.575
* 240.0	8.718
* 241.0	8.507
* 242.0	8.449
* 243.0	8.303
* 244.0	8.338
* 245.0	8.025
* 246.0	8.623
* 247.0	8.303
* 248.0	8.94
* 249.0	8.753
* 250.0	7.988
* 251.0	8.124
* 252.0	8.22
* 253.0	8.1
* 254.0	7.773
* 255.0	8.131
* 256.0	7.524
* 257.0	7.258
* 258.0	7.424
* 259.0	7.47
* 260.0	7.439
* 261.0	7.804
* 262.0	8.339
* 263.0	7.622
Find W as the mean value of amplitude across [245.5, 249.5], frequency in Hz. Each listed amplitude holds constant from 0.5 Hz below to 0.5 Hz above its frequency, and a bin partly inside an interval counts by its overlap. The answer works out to 8.65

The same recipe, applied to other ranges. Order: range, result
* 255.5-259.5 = 7.42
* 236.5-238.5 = 8.46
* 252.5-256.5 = 7.88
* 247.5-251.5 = 8.45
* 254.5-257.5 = 7.64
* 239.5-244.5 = 8.46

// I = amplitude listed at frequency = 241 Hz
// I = 8.507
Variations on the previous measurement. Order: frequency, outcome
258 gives 7.424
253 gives 8.1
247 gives 8.303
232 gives 8.071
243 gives 8.303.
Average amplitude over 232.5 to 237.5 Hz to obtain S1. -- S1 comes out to 8.62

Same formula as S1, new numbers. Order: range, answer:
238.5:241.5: 8.6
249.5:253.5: 8.11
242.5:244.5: 8.32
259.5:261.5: 7.62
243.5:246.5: 8.33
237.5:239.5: 8.58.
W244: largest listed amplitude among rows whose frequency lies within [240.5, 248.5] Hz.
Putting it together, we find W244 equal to 8.94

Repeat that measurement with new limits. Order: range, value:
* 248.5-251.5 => 8.753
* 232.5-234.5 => 8.742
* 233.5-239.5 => 8.849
